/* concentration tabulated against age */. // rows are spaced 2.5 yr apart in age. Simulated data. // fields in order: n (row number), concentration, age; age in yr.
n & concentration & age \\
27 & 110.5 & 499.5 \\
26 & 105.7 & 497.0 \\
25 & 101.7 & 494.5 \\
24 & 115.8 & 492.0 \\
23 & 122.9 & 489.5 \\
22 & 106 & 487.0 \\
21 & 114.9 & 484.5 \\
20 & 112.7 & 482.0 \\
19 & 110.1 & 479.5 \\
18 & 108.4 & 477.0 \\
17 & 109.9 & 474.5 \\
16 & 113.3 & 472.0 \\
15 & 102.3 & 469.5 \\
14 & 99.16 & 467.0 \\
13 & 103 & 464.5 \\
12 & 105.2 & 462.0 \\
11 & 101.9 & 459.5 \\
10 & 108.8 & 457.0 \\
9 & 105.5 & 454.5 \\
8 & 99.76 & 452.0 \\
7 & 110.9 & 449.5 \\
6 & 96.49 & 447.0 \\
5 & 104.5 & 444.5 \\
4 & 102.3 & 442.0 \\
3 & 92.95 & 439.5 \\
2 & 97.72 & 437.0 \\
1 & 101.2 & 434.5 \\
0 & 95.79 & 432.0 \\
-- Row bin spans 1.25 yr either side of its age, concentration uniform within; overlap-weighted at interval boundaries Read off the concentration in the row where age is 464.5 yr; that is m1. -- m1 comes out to 103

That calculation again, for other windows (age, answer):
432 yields 95.79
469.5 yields 102.3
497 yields 105.7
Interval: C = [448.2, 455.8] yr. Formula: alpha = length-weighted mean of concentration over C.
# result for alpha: 105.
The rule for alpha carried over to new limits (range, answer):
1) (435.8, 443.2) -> 97.6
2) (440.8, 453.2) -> 103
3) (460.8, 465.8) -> 104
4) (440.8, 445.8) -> 103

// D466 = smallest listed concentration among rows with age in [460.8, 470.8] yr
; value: 99.16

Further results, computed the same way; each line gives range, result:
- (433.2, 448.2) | 92.95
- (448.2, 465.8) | 99.76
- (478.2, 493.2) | 106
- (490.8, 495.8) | 101.7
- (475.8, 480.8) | 108.4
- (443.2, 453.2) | 96.49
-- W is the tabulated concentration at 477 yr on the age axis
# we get 108.4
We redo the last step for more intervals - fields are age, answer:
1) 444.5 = 104.5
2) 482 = 112.7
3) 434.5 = 101.2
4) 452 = 99.76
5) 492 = 115.8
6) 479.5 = 110.1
